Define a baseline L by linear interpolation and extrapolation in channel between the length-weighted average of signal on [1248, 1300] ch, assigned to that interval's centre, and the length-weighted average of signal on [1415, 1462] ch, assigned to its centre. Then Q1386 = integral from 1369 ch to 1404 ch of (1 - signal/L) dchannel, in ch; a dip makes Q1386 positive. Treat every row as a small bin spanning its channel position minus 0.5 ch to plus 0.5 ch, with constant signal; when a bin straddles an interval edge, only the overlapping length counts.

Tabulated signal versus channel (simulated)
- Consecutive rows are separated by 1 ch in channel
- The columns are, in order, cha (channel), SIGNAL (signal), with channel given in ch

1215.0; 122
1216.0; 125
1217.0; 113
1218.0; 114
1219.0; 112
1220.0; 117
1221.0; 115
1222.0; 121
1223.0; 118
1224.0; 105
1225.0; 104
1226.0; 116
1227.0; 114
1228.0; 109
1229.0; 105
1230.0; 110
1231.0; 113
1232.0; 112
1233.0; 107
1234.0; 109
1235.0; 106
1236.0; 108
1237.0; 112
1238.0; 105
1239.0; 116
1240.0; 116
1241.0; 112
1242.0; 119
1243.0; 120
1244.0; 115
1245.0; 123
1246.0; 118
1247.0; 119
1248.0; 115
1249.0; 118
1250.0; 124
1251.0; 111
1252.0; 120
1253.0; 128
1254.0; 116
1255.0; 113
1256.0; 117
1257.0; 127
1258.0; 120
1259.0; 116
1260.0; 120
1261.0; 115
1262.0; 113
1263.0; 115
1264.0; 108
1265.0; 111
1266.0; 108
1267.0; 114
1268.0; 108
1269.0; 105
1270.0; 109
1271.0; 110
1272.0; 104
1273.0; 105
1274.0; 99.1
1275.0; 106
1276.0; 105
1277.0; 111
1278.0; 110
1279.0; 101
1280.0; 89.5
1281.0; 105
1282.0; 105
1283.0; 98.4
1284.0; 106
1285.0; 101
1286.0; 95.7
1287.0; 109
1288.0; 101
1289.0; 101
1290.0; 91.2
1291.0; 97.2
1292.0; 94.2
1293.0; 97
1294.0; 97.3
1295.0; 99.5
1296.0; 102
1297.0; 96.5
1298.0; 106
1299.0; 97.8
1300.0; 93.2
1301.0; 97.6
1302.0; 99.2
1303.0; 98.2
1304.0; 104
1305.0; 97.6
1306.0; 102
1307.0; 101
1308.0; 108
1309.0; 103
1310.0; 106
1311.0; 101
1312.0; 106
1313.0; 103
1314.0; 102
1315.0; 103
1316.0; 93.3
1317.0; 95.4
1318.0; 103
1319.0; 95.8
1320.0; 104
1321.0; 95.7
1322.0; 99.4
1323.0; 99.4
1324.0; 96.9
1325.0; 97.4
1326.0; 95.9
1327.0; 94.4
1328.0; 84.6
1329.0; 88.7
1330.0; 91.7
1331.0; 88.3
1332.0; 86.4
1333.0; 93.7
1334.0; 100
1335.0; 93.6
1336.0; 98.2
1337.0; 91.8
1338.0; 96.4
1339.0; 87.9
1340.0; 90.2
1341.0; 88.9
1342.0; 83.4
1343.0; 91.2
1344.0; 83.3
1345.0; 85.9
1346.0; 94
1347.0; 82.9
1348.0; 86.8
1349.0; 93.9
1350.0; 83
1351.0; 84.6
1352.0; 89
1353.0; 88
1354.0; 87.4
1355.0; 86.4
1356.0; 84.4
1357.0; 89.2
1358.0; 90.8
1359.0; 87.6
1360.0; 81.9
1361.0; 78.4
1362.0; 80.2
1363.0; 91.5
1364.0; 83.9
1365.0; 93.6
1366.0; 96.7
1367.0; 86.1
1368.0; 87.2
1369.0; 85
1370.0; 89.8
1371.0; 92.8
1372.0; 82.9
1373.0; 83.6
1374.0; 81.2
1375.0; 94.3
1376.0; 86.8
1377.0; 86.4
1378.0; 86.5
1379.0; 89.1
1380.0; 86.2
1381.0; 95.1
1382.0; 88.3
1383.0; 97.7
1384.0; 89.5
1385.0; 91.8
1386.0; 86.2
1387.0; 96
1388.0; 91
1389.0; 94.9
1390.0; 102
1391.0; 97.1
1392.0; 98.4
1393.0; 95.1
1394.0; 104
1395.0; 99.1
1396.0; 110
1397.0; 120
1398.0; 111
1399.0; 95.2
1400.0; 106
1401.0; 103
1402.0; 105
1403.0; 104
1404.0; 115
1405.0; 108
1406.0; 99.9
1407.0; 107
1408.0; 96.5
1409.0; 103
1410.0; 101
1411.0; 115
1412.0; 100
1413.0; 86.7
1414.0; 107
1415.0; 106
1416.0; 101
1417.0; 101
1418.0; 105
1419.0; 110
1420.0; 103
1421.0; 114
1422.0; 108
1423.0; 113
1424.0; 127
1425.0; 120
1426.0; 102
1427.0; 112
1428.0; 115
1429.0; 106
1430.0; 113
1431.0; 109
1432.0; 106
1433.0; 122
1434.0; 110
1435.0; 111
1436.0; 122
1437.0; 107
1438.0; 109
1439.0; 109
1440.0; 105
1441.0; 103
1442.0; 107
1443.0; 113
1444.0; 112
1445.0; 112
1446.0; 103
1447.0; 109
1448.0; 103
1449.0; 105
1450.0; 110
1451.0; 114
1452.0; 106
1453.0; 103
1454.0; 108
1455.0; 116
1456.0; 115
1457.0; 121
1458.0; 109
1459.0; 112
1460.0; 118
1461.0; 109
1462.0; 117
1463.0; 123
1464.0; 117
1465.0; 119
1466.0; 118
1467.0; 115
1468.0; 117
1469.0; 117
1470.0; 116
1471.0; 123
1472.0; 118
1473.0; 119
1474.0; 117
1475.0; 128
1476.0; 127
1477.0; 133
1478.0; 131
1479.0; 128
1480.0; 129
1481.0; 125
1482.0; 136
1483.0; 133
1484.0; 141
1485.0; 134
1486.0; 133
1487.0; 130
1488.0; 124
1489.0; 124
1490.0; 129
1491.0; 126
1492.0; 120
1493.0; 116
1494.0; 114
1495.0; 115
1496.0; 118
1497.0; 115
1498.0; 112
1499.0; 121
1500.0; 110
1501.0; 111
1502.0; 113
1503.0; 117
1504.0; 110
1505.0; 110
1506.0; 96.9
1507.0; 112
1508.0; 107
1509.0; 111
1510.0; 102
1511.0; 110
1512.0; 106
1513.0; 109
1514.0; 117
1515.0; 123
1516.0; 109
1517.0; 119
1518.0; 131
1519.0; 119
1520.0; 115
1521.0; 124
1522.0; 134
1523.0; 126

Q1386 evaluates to 4.4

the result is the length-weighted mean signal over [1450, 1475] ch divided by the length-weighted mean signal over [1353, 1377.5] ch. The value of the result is 1.33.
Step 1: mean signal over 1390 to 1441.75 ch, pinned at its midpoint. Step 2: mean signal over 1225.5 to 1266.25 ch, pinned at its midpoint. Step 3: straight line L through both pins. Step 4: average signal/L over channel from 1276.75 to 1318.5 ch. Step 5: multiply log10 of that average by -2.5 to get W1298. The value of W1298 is 0.12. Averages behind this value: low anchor 115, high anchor 107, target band 101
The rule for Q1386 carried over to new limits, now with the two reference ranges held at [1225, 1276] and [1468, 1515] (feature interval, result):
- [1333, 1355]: 4.94 ch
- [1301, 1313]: 1.29 ch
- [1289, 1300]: 1.58 ch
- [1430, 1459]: 2.00 ch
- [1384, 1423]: 4.86 ch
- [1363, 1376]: 3.13 ch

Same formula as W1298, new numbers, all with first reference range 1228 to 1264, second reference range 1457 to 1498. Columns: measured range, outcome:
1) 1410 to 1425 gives 0.13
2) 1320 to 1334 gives 0.24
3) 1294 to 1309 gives 0.17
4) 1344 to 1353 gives 0.33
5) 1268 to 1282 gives 0.11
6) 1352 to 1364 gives 0.35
